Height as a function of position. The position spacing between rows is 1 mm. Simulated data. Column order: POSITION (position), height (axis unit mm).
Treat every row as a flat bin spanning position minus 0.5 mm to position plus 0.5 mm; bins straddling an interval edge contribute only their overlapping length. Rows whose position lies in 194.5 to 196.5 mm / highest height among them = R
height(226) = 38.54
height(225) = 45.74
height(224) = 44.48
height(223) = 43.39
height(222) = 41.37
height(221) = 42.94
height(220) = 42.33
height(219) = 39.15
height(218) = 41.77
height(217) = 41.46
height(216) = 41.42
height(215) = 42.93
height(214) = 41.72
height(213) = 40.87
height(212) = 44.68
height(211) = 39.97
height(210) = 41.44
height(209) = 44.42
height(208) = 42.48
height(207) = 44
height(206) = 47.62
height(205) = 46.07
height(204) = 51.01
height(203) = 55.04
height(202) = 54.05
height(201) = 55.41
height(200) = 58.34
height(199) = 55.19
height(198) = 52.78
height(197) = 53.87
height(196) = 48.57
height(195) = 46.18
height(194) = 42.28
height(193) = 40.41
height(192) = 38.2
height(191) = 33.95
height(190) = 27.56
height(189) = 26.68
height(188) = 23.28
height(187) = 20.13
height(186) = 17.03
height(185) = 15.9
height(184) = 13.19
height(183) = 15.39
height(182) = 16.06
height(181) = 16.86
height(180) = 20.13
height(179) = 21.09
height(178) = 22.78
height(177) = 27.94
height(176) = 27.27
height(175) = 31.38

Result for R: 48.57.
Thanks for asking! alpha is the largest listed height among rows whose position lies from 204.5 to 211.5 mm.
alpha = 47.62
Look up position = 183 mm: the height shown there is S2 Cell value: 15.39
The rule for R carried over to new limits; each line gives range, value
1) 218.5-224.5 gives 44.48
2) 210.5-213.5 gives 44.68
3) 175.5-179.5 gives 27.94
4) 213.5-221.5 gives 42.94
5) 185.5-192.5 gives 38.2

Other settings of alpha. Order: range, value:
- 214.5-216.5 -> 42.93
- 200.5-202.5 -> 55.41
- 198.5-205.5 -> 58.34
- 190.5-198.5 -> 53.87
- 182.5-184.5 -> 15.39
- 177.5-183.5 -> 22.78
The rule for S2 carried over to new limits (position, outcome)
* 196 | 48.57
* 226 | 38.54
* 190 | 27.56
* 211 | 39.97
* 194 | 42.28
